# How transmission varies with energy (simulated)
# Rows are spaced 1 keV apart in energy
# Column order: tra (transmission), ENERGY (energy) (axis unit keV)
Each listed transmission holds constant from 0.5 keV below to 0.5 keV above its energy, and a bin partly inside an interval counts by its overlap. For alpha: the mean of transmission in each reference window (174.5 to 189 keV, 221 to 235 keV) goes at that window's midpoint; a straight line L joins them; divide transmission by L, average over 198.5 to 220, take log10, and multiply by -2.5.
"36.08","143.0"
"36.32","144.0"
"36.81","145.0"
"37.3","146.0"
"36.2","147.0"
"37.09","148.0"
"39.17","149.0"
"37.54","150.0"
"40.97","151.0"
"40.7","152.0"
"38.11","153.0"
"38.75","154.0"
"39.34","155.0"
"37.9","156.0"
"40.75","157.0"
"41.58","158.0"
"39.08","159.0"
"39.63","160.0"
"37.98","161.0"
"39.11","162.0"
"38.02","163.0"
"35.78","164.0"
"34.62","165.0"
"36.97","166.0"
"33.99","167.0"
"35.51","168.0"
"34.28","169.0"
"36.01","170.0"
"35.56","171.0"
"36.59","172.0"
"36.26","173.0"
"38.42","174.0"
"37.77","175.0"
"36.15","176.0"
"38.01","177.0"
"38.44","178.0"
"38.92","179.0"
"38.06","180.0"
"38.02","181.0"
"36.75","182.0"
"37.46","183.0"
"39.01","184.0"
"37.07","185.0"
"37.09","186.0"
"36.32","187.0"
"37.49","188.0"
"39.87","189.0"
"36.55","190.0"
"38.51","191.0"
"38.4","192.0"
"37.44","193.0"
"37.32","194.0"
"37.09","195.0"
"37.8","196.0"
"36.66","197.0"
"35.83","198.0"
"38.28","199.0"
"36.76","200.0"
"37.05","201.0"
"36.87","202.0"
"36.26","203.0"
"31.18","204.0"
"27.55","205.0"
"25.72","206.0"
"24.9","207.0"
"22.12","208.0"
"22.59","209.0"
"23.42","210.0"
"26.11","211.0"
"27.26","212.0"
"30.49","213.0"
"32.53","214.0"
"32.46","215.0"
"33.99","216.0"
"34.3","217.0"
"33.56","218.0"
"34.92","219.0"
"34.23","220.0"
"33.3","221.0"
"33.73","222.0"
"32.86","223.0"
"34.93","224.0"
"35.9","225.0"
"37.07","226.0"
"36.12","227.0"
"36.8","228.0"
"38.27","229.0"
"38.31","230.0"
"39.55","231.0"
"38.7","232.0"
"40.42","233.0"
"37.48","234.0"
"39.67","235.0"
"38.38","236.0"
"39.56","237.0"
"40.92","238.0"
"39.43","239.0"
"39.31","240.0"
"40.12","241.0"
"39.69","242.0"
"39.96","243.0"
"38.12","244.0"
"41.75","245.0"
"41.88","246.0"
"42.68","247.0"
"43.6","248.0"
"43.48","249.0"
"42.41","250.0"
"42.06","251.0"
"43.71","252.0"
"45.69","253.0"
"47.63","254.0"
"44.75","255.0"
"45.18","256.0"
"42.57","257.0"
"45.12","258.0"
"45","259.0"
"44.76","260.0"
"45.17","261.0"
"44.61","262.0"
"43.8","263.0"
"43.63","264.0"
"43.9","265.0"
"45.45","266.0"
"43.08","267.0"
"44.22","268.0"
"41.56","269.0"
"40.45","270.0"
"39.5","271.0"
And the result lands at 0.20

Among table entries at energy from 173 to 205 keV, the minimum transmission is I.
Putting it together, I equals 27.55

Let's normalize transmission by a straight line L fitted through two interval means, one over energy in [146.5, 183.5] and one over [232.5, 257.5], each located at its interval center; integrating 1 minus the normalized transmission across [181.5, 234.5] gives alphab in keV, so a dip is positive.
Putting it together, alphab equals 6.9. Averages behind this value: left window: 37.7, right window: 41.6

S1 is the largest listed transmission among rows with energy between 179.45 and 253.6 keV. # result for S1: 45.69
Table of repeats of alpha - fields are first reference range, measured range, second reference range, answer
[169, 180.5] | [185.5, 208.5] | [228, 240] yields 0.088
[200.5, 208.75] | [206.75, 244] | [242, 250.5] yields 0.035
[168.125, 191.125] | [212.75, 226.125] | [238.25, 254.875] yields 0.184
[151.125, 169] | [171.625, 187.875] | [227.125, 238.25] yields 0.021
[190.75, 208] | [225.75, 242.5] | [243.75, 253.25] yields 0.038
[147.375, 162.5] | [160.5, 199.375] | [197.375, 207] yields -0.031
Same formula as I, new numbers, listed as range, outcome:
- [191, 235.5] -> 22.12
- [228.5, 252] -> 37.48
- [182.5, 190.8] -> 36.32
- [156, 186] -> 33.99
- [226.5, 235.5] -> 36.12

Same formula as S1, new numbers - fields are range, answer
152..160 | 41.58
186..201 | 39.87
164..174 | 38.42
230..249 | 43.6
